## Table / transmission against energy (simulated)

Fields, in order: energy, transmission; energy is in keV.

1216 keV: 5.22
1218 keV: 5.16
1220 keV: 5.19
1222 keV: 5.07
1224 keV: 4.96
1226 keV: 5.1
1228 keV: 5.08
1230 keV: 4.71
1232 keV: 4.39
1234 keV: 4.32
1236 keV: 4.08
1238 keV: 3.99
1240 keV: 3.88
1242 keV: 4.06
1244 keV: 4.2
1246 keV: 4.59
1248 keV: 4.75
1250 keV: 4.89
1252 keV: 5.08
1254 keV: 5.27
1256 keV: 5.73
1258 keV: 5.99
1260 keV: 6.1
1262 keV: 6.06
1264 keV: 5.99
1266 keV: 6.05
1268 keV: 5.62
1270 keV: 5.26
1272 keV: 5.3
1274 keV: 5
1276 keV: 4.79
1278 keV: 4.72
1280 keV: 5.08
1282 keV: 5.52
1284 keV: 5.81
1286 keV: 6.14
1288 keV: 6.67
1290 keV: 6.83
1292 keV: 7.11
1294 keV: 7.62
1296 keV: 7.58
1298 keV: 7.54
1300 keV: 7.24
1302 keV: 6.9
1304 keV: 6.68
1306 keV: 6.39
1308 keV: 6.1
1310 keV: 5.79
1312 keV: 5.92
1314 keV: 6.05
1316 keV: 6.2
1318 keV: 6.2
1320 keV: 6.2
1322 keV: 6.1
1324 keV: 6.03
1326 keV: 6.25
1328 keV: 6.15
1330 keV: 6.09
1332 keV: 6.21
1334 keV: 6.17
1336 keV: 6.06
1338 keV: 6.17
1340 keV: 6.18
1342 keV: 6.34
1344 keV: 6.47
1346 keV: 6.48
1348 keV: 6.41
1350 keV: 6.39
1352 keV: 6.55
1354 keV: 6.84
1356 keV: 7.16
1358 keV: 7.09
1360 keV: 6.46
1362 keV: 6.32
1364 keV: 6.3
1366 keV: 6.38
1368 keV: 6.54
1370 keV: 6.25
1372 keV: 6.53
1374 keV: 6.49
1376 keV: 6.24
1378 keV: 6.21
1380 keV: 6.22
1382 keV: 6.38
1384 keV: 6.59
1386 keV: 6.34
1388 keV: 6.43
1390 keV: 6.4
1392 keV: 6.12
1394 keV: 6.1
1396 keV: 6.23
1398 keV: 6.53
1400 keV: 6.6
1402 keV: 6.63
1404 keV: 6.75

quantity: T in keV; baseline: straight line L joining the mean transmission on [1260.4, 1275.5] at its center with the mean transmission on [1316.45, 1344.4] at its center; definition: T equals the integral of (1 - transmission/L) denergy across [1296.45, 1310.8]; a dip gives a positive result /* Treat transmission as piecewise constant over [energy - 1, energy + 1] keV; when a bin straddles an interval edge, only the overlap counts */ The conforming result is -1.9 keV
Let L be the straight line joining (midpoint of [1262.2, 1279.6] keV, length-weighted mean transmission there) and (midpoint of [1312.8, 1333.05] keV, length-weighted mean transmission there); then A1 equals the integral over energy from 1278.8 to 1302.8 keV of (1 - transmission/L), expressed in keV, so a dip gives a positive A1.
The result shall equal -4.1 keV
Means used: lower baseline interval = 5.37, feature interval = 6.65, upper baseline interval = 6.15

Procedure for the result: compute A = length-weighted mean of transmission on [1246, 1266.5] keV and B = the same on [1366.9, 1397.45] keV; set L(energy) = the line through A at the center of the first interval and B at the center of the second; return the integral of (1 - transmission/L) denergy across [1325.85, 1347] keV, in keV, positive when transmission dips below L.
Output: -0.7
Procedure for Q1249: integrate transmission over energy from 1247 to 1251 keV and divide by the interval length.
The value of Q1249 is 4.82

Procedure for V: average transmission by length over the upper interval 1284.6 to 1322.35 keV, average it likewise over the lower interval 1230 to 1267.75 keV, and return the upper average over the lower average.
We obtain 1.3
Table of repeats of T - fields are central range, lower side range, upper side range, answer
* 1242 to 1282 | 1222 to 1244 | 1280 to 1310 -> 1.5 keV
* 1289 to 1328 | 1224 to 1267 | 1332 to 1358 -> -4.4 keV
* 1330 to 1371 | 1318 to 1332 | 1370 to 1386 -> -1.2 keV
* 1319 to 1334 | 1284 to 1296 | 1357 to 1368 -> 1.2 keV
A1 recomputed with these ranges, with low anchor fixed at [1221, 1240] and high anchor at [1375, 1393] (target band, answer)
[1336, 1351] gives -1.18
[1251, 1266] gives -2.61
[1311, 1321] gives -1.00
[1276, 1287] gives -0.47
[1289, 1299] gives -3.81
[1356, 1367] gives -0.91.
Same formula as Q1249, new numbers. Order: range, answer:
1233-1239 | 4.13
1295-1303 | 7.32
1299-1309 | 6.66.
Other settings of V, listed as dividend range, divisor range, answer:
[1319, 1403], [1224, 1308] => 1.15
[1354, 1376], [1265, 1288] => 1.20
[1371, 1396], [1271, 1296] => 1.06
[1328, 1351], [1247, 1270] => 1.12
